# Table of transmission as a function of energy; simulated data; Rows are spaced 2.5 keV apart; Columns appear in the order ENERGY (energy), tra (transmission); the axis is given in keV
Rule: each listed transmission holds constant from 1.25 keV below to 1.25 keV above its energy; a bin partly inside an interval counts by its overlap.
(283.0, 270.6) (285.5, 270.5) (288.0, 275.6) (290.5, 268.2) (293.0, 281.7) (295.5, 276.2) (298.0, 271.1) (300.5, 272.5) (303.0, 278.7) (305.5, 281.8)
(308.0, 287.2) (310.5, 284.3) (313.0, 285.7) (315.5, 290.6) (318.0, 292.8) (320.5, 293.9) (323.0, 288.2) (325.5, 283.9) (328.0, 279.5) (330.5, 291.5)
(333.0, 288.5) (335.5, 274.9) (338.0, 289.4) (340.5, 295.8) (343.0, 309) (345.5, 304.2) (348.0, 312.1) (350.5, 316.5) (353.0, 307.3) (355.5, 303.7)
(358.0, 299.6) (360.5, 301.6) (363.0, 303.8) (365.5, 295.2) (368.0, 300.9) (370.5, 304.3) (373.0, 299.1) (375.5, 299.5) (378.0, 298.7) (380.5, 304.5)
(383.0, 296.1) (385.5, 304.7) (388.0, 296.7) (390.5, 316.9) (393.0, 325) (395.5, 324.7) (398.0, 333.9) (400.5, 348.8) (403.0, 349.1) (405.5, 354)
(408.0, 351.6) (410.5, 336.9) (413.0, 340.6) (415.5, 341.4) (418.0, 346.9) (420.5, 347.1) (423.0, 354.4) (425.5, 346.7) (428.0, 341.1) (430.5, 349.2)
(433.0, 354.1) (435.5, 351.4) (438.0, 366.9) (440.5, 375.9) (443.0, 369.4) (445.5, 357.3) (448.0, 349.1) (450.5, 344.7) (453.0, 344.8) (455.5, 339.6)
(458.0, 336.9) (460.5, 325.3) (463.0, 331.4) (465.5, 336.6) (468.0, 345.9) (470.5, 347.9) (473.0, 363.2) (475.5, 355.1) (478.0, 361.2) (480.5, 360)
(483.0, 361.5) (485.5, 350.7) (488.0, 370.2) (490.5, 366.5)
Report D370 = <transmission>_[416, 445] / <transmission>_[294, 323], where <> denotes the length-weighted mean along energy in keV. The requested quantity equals 1.25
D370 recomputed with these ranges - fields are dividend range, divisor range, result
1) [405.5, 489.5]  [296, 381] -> 1.19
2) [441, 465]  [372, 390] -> 1.15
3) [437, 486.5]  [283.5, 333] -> 1.25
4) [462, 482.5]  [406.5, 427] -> 1.01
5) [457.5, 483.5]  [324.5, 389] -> 1.16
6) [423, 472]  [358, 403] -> 1.12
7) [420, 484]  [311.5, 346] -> 1.21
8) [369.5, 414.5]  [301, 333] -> 1.12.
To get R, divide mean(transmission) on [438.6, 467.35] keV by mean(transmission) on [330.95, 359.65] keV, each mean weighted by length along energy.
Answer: 1.2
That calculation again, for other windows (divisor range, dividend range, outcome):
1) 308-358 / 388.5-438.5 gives 1.17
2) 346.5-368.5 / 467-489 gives 1.17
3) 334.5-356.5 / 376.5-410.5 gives 1.07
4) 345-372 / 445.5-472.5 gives 1.12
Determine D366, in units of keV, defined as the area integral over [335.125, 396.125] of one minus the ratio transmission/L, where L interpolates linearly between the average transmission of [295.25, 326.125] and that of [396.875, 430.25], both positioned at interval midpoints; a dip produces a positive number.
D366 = 2.5 keV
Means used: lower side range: 284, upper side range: 346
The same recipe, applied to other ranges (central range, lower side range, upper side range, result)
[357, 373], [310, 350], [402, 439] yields 0.7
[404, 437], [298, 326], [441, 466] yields -1.7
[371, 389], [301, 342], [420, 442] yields 1.3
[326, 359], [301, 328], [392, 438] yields 0.5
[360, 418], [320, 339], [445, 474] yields -1.3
